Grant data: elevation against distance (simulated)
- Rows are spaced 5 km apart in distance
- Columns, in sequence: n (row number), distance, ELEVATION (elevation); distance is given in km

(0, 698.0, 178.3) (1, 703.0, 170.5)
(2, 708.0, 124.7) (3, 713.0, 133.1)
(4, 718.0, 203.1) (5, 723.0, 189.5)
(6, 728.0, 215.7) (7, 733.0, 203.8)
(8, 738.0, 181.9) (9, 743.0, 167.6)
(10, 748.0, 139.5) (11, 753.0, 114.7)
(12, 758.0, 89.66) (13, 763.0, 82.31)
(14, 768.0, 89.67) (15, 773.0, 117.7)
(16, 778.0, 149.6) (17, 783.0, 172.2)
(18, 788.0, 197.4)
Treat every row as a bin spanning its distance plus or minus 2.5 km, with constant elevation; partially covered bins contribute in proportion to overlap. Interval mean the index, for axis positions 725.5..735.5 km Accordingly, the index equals 210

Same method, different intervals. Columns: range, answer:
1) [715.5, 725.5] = 196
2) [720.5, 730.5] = 203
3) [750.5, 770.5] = 94.1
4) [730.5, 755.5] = 162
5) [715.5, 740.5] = 199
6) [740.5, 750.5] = 154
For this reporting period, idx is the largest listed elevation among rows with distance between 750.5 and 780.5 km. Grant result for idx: 149.6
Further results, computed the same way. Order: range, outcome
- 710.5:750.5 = 215.7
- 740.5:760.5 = 167.6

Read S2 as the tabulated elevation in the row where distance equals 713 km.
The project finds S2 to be 133.1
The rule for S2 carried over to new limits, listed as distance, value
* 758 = 89.66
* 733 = 203.8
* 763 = 82.31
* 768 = 89.67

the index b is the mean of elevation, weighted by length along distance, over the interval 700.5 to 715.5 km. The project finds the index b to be 143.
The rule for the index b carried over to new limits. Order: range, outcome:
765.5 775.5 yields 104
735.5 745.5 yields 175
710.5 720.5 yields 168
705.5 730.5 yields 173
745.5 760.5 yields 115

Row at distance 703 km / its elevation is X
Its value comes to 170.5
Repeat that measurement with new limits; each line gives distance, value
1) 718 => 203.1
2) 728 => 215.7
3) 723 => 189.5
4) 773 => 117.7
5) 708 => 124.7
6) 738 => 181.9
